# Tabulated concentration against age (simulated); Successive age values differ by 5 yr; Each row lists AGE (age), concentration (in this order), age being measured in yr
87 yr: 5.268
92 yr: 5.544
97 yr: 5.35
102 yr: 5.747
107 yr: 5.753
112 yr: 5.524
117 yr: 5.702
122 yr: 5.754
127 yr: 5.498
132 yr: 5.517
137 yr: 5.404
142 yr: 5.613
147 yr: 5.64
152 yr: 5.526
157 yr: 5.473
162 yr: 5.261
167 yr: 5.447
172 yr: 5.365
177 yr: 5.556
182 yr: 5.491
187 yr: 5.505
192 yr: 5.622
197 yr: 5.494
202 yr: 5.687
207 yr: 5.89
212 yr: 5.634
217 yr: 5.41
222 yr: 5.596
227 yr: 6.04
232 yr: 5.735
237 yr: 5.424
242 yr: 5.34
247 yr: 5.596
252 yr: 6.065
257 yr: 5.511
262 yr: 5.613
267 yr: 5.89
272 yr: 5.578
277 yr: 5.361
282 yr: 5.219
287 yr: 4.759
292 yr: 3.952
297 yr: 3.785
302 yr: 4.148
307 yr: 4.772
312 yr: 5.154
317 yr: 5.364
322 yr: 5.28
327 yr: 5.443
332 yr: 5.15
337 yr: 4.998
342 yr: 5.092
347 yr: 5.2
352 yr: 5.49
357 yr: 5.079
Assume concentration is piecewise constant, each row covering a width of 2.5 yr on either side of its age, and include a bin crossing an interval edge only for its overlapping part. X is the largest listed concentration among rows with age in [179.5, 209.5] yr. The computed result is 5.89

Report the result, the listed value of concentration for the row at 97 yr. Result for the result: 5.35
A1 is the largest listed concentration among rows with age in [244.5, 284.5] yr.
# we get 6.065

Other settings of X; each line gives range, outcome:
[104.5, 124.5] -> 5.754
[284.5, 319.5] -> 5.364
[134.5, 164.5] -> 5.64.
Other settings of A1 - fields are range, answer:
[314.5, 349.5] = 5.443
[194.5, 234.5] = 6.04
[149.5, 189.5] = 5.556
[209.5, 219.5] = 5.634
